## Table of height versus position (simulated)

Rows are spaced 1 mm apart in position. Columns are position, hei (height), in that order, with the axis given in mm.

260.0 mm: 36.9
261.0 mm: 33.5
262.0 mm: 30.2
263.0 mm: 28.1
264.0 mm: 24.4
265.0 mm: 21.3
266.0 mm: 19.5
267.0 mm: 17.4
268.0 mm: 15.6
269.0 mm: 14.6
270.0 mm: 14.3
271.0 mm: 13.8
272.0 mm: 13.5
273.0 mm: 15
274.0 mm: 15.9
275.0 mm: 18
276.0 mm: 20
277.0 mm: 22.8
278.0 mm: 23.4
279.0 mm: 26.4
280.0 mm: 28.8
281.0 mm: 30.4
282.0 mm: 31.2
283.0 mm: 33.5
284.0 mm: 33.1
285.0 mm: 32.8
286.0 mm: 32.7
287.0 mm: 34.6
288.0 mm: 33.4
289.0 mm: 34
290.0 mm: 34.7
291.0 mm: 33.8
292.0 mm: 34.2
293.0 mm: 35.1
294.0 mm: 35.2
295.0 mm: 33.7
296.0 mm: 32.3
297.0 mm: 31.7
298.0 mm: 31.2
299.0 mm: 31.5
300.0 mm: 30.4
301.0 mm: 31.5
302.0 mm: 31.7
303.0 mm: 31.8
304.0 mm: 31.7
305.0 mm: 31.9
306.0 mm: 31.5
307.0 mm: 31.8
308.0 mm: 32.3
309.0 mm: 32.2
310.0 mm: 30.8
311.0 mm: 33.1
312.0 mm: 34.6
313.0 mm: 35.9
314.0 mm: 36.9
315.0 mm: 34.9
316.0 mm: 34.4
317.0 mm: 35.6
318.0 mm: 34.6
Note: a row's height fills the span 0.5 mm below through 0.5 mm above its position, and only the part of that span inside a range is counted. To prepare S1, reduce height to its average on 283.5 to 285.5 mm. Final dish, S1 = 33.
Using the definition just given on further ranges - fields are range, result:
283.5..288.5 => 33.3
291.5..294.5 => 34.8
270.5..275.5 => 15.2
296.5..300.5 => 31.2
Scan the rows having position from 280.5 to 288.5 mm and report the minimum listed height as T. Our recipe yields 30.4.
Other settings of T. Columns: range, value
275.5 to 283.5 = 20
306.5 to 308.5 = 31.8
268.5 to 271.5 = 13.8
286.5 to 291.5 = 33.4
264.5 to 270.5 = 14.3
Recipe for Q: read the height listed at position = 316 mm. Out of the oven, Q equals 34.4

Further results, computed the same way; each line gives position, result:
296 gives 32.3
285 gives 32.8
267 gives 17.4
